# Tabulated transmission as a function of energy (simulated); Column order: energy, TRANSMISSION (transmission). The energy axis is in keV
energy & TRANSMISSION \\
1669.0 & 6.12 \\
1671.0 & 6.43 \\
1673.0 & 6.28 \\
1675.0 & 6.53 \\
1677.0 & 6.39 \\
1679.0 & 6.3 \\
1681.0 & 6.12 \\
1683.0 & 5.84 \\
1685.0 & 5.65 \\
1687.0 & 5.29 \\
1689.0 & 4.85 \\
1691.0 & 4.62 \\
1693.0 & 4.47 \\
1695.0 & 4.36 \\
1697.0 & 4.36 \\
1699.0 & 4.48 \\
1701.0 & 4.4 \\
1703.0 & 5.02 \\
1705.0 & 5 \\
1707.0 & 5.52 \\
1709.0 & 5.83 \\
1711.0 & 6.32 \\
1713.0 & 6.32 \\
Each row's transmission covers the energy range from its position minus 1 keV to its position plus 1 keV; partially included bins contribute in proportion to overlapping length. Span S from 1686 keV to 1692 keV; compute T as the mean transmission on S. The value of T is 4.92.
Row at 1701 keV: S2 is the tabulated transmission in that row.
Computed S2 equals 4.4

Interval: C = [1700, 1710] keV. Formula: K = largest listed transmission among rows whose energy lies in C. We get 5.83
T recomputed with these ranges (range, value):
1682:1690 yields 5.41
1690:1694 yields 4.54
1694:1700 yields 4.4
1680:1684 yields 5.98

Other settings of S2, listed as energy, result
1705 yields 5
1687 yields 5.29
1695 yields 4.36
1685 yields 5.65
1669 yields 6.12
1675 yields 6.53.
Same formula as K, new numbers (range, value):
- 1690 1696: 4.62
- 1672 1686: 6.53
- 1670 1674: 6.43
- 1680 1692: 6.12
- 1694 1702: 4.48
